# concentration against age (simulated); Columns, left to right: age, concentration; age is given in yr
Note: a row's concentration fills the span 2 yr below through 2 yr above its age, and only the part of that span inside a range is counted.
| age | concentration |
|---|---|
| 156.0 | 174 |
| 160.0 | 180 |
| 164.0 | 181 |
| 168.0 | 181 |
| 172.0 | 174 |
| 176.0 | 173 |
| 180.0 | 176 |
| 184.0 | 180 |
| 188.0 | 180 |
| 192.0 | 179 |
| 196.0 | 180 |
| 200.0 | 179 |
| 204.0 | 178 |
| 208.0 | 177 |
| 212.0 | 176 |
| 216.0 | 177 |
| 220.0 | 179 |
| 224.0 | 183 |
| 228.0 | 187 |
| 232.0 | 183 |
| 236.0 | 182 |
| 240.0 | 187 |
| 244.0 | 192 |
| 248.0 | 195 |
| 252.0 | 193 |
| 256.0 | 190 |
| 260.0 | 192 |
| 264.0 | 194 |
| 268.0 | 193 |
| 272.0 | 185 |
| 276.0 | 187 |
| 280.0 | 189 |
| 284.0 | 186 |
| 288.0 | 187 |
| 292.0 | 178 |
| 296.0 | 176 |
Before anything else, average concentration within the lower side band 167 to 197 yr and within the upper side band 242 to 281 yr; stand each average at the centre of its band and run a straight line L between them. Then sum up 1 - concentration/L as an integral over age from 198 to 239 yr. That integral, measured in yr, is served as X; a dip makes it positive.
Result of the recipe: 0.8 yr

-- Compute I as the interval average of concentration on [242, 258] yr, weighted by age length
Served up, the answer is 192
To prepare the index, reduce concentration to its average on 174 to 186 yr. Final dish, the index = 176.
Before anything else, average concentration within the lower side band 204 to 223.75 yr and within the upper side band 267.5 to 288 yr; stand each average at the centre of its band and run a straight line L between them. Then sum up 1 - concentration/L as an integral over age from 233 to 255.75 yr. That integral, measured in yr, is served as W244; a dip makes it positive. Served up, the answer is -0.9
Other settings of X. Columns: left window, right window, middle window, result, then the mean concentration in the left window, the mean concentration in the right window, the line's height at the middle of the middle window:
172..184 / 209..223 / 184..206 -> -0.4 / 175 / 178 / 176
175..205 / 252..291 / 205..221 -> 0.4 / 178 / 189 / 181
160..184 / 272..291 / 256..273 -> -0.6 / 178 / 187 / 185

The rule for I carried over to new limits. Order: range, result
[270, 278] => 186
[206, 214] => 176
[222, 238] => 184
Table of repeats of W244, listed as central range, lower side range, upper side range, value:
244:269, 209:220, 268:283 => -1.1 yr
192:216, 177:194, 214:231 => 0.3 yr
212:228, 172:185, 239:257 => 0.4 yr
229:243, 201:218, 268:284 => -0.3 yr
